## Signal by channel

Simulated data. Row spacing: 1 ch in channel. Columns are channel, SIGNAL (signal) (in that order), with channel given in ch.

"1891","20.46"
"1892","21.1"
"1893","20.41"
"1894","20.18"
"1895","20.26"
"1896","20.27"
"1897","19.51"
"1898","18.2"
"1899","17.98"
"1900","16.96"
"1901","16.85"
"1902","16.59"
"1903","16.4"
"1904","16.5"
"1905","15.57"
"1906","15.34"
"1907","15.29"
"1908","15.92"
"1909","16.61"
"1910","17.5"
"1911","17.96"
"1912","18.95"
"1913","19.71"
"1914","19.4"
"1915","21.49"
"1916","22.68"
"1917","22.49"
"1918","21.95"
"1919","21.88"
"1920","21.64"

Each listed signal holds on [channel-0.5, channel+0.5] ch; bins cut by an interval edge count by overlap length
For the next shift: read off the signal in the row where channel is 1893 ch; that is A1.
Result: 20.41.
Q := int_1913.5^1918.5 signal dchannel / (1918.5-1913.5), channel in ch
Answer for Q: 21.6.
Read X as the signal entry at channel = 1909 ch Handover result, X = 16.61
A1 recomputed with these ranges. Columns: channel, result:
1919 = 21.88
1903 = 16.4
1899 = 17.98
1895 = 20.26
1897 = 19.51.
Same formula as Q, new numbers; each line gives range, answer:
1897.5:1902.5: 17.3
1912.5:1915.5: 20.2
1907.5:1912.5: 17.4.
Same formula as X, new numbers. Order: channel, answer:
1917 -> 22.49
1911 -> 17.96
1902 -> 16.59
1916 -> 22.68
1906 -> 15.34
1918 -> 21.95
